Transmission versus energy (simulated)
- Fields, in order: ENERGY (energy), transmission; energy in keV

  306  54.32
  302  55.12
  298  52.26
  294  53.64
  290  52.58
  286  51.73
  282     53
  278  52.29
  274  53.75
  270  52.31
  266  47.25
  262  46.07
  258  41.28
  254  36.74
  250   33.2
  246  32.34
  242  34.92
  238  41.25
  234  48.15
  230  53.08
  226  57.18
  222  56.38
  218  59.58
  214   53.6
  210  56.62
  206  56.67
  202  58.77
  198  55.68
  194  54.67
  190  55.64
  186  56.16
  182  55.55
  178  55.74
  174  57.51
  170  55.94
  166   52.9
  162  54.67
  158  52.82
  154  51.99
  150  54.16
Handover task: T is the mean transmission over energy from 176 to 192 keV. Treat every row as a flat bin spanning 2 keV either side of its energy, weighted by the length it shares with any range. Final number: 55.8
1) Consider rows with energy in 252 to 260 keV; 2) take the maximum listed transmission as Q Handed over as 41.28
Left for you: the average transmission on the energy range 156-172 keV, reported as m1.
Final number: 54.1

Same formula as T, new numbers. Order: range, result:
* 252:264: 41.4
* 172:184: 56.3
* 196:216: 56.3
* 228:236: 50.6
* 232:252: 38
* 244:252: 32.8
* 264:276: 51.1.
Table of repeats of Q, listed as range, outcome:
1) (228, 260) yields 53.08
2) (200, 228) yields 59.58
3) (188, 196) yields 55.64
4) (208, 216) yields 56.62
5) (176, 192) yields 56.16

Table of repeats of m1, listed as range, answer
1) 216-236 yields 54.9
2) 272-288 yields 52.7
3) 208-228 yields 56.7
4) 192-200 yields 55.2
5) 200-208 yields 57.7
